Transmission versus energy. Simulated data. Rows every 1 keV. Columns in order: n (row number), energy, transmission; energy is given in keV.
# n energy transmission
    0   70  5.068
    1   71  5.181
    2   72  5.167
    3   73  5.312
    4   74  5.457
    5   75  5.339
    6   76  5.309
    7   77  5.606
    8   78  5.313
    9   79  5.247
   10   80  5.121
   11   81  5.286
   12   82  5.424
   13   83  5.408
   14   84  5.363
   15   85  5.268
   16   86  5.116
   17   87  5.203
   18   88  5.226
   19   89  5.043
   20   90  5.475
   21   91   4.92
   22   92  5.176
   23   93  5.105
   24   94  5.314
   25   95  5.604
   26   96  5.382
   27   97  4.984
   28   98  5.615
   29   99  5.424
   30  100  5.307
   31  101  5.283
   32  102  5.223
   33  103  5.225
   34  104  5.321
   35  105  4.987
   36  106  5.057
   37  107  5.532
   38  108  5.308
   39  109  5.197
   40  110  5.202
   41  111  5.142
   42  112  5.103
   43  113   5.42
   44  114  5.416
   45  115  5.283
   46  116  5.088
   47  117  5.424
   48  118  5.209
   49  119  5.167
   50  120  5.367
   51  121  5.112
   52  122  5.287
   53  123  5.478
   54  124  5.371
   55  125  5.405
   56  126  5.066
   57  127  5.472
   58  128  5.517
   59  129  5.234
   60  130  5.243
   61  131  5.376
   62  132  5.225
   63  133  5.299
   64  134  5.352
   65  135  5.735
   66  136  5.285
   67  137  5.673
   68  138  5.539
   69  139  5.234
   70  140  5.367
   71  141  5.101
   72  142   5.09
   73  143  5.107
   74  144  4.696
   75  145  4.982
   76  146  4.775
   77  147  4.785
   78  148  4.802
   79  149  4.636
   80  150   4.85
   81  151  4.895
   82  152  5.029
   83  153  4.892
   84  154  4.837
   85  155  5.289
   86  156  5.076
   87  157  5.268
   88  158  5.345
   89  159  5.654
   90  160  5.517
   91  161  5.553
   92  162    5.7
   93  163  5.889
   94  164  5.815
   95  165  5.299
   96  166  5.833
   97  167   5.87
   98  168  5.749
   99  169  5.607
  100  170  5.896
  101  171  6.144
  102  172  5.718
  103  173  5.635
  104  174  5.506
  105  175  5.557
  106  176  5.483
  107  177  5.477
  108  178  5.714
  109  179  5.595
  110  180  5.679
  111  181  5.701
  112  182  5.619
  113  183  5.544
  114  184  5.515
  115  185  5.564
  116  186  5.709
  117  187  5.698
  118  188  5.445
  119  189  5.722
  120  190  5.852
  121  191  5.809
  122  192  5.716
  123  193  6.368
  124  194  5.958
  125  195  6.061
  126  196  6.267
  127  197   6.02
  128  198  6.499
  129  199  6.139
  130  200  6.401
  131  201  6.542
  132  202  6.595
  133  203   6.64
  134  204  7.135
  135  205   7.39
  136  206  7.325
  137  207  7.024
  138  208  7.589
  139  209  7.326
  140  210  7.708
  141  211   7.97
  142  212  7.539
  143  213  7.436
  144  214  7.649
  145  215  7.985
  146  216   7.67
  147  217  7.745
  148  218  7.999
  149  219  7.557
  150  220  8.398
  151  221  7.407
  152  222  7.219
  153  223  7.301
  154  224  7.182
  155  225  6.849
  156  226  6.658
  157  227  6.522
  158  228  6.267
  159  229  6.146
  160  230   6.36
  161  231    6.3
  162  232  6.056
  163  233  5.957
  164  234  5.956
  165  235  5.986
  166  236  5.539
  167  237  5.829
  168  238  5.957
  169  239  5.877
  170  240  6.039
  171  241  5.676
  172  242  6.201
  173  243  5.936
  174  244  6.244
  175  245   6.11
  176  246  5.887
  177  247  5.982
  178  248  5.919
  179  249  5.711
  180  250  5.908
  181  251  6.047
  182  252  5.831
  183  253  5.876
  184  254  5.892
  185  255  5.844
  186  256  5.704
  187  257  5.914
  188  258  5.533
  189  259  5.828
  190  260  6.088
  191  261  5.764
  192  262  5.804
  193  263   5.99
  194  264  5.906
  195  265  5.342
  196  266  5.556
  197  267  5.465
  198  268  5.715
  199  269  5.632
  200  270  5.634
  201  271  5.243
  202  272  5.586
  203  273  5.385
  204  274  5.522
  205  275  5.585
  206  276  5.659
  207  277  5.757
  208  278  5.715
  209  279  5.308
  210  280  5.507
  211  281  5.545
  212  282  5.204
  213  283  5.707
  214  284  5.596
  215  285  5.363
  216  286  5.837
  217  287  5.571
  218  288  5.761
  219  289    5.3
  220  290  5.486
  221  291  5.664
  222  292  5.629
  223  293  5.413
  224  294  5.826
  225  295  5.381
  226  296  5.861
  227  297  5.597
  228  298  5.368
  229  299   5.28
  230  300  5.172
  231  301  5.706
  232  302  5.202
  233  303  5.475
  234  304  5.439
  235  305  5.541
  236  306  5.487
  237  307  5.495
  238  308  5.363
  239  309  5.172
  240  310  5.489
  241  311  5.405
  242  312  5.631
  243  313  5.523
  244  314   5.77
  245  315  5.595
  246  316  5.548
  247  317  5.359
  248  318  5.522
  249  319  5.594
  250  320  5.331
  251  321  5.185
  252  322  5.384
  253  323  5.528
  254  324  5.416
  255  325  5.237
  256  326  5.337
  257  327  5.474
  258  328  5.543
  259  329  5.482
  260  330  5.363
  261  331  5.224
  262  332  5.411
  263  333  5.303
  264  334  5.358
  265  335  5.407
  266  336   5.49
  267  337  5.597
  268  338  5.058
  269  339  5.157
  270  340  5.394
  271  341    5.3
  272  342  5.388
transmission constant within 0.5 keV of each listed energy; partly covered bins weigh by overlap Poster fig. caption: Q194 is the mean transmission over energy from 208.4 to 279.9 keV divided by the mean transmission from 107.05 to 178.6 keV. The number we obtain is 1.17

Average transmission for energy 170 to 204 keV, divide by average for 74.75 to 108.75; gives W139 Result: 1.12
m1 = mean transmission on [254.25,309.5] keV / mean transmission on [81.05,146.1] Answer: 1.06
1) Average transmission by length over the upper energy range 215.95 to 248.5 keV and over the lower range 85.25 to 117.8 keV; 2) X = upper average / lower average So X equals 1.24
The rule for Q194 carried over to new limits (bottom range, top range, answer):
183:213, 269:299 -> 0.86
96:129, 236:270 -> 1.11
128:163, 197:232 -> 1.36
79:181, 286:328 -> 1.03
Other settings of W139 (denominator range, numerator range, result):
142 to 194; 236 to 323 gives 1.03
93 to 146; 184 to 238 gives 1.26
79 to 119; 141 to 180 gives 1.02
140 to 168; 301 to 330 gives 1.04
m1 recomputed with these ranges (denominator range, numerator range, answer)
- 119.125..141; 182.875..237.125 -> 1.24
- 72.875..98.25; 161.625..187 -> 1.07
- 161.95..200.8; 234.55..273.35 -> 1.00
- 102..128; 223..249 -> 1.17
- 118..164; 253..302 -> 1.07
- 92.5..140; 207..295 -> 1.16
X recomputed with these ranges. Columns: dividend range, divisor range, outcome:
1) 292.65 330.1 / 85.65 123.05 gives 1.04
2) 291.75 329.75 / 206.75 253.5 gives 0.82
